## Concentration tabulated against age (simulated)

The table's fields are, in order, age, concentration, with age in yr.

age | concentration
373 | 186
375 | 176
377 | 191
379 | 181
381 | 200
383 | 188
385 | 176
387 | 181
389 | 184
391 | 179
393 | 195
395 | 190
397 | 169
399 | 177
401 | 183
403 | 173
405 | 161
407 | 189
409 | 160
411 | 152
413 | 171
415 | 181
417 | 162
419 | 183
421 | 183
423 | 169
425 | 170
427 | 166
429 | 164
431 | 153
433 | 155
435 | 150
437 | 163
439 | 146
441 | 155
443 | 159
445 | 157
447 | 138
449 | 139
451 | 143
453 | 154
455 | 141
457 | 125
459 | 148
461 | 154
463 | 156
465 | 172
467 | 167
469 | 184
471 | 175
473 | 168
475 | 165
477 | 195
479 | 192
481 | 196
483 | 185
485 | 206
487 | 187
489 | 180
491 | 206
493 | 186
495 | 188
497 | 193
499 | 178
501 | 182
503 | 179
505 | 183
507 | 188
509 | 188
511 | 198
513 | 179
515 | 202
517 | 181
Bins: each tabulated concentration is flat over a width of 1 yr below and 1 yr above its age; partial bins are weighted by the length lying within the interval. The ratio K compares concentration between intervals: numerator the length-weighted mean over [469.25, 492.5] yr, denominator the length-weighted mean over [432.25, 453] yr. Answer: 1.24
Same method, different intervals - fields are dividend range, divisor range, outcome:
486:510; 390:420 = 1.07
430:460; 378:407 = 0.82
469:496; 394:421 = 1.08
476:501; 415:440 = 1.16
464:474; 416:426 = 1.00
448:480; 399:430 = 0.94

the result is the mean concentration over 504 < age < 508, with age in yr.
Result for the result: 186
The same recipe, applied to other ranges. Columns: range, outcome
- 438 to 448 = 151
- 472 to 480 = 180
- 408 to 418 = 165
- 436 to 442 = 155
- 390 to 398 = 183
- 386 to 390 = 182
